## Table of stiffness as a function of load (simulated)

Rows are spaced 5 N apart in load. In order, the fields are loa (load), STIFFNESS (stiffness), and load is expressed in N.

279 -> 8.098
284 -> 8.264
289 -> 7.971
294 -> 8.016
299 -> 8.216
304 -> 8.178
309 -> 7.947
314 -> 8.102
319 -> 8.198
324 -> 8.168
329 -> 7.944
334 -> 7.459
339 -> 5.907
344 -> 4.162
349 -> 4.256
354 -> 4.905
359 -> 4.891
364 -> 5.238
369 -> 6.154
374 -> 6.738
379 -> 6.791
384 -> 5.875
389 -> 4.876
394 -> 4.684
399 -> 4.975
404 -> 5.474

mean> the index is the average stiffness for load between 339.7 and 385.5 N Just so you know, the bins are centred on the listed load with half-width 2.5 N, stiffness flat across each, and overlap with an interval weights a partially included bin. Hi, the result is 5.45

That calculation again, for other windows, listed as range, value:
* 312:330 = 8.12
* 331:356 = 5.4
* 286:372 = 6.81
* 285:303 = 8.09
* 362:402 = 5.67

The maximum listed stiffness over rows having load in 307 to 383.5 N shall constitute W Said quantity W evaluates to 8.198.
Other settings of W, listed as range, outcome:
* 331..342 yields 7.459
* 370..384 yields 6.791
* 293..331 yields 8.216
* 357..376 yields 6.738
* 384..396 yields 5.875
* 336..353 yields 5.907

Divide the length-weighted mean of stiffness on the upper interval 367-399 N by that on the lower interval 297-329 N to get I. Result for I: 0.71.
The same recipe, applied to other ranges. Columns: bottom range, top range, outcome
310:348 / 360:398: 0.81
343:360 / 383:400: 1.11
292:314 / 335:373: 0.65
